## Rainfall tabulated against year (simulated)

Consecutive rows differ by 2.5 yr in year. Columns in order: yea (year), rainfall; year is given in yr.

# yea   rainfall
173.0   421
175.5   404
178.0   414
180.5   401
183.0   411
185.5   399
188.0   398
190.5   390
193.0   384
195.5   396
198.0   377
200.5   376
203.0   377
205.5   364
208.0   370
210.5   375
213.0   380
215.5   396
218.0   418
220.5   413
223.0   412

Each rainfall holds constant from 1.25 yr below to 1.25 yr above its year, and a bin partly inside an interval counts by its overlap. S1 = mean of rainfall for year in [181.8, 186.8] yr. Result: 405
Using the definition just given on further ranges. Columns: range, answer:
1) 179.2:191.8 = 400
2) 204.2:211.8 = 370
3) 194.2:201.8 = 383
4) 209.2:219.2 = 392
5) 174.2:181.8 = 406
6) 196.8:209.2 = 373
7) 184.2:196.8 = 393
